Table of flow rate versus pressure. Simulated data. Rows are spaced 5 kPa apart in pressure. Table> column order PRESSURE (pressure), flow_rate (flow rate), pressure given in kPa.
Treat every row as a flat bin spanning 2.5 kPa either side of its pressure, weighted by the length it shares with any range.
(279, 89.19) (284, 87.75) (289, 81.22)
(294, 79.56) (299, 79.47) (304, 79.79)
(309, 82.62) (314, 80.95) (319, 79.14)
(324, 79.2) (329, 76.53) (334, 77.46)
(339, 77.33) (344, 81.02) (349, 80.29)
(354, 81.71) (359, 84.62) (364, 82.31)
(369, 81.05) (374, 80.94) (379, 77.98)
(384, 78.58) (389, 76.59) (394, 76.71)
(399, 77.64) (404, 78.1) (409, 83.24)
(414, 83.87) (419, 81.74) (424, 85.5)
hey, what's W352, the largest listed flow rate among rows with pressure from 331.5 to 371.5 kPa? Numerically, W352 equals 84.62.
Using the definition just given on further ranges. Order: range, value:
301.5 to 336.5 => 82.62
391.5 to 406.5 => 78.1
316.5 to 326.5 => 79.2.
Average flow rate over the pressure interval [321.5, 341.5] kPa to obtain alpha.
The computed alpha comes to 77.6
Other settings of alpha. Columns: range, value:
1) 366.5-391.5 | 79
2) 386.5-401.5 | 77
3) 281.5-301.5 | 82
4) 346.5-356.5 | 81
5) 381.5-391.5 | 77.6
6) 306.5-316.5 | 81.8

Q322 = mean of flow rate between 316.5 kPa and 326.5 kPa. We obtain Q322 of 79.2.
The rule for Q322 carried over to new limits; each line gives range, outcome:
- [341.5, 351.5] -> 80.7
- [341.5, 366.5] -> 82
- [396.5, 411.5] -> 79.7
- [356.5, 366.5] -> 83.5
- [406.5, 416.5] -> 83.6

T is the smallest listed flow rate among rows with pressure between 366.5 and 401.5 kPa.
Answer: 76.59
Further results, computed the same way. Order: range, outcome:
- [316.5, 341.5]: 76.53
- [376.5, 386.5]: 77.98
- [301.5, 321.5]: 79.14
